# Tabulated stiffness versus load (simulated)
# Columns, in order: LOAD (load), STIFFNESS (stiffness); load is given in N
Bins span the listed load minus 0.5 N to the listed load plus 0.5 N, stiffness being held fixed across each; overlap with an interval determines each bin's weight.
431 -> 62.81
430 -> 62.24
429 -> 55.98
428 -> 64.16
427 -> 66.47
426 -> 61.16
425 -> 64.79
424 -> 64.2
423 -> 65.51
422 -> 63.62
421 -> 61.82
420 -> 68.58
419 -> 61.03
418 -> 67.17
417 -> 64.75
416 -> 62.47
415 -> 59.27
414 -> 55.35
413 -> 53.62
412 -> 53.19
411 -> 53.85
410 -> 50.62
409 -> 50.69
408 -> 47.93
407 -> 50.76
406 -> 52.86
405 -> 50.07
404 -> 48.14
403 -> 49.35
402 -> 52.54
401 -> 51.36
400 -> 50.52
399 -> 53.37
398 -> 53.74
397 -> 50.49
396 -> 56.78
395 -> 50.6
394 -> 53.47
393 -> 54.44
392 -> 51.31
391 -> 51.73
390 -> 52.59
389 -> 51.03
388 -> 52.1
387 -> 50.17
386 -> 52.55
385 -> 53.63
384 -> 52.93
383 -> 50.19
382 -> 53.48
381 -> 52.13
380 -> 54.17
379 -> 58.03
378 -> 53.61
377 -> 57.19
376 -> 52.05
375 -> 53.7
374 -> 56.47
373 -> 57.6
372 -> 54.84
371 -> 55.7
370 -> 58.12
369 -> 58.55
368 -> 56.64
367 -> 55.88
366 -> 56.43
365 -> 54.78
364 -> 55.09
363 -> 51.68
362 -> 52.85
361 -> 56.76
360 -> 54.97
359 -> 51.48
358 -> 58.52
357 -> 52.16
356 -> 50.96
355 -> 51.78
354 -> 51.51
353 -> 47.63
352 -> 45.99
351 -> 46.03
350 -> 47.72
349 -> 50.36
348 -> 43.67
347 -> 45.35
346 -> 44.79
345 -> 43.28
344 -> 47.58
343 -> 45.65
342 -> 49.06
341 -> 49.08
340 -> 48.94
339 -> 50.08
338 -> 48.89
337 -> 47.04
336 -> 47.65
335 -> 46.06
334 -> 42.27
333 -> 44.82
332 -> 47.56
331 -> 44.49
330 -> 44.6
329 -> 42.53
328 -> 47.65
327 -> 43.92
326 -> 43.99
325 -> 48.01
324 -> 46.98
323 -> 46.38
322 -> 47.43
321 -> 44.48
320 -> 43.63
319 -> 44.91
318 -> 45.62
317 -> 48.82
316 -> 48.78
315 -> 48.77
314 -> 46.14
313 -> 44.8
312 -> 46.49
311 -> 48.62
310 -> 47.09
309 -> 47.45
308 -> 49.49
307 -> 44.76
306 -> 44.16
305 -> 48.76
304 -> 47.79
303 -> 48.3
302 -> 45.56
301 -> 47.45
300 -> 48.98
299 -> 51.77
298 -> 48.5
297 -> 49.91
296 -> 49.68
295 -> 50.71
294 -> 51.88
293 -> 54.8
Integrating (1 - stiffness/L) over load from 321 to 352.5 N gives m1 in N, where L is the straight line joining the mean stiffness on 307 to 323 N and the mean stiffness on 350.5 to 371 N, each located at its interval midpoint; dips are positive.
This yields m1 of 2.2 N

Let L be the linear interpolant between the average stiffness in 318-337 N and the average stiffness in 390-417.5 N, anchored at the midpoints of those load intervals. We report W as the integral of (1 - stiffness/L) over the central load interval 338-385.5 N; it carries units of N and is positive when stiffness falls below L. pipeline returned -3.1 N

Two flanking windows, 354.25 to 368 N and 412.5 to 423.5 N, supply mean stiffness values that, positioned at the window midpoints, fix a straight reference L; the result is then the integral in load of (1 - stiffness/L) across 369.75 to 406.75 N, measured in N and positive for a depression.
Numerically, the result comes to 3.1 N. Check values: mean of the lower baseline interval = 54.1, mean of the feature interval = 53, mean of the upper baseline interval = 62.1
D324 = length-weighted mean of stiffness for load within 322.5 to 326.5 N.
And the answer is 46.3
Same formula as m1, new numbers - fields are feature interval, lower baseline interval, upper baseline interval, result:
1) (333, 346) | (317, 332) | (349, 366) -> 0.4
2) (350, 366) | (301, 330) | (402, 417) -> -0.9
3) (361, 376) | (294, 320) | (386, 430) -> -0.8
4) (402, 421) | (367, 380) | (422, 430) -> 1.7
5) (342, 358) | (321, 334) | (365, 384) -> 0.7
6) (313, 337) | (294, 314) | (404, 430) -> 1.9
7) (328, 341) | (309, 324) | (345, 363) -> 0.5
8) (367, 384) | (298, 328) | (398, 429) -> -0.6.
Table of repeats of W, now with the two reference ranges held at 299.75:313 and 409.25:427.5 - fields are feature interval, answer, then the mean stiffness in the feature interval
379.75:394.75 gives 1.2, 52.3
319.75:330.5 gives 0.9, 45.5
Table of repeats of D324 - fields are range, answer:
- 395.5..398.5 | 53.7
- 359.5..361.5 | 55.9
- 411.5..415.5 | 55.4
